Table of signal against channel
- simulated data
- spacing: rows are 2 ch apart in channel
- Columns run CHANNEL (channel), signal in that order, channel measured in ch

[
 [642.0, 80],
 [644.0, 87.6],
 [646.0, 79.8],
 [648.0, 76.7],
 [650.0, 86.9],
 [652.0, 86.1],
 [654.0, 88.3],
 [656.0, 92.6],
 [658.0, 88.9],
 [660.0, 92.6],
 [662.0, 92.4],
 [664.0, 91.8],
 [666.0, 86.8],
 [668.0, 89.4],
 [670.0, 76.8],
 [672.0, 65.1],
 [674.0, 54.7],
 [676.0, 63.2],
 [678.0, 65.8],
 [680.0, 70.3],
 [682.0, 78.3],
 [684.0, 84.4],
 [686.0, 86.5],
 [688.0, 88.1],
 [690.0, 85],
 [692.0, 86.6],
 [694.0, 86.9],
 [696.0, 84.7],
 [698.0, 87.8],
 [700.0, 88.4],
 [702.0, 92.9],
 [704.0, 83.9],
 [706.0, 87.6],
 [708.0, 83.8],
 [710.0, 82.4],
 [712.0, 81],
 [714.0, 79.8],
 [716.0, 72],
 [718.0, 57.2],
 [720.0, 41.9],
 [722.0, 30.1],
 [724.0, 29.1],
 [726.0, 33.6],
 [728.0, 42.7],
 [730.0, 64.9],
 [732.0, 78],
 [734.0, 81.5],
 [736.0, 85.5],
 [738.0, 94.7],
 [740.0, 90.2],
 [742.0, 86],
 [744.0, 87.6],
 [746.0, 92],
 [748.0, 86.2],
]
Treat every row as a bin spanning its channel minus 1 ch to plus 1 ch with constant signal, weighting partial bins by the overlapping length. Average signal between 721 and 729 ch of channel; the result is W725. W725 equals 33.9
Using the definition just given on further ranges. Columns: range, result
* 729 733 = 71.5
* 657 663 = 91.3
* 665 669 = 88.1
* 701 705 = 88.4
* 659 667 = 90.9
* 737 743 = 90.3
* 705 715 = 82.9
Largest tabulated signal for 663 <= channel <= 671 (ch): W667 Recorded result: 91.8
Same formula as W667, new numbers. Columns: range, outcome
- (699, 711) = 92.9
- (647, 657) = 92.6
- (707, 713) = 83.8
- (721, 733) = 78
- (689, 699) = 87.8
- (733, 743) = 94.7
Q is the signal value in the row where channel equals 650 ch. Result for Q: 86.9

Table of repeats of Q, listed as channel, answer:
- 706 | 87.6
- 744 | 87.6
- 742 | 86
